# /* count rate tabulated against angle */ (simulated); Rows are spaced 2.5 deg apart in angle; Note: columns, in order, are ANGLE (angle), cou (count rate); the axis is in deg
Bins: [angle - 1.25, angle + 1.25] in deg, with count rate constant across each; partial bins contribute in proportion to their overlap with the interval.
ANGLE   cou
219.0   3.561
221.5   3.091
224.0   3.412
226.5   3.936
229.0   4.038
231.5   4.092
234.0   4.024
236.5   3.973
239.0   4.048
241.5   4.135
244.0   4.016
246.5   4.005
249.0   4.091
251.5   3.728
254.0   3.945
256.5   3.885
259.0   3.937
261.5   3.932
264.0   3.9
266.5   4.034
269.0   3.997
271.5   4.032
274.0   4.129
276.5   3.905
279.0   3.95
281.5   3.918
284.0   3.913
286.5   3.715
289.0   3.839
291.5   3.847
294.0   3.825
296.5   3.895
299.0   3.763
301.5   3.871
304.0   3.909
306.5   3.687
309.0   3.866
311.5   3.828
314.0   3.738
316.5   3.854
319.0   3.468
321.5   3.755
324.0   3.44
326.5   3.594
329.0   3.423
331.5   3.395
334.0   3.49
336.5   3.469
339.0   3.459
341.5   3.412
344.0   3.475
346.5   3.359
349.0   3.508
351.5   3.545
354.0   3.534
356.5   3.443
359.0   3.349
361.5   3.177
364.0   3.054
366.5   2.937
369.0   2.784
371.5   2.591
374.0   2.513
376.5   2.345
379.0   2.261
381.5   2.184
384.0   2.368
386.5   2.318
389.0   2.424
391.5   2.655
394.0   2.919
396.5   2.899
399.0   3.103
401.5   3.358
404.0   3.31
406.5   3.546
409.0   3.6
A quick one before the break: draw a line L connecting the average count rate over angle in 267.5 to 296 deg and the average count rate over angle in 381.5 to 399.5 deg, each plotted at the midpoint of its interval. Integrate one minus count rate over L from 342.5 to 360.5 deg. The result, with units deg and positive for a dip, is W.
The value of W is -2.2 deg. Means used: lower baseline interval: 3.92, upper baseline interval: 2.62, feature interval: 3.45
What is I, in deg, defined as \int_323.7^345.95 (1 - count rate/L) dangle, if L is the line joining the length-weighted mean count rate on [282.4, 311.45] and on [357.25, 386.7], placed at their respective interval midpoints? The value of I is -1.45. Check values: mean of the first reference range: 3.83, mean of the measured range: 3.46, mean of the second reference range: 2.68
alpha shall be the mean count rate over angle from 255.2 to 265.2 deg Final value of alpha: 3.91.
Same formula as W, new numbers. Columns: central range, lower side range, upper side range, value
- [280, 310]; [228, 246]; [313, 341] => -0.9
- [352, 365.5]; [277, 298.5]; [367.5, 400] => -1.9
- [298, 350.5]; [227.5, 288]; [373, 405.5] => -4.6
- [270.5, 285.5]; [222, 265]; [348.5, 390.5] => -1.4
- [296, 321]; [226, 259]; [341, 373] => -1.6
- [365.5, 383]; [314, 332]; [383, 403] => 2.8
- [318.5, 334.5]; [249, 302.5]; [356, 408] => -0.6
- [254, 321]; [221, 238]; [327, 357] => -4.2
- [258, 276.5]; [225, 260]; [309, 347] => -0.6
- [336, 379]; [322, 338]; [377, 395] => -2.4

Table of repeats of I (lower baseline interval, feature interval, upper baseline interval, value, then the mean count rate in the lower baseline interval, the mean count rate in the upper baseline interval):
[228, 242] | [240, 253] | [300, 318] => 0.1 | 4.05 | 3.82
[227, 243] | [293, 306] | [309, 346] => -0.5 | 4.05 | 3.56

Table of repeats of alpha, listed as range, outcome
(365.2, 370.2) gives 2.86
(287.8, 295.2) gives 3.84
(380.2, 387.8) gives 2.29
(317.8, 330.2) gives 3.54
